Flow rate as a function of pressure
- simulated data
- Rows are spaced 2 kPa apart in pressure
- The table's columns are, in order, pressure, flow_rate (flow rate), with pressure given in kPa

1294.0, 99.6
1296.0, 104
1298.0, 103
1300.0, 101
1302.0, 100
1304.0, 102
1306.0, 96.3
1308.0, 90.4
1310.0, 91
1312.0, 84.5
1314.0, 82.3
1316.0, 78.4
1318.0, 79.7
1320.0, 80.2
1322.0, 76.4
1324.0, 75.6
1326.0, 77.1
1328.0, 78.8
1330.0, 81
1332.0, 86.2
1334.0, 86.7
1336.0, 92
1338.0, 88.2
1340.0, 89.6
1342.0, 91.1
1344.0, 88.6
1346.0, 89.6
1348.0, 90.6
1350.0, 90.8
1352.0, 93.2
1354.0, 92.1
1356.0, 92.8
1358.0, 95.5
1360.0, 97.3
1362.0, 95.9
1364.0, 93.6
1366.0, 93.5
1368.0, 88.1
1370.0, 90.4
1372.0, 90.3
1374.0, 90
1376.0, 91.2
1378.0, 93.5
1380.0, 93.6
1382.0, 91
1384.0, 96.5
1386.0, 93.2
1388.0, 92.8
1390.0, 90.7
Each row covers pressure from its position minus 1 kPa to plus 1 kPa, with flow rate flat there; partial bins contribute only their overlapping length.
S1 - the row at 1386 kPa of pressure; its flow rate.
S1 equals 93.2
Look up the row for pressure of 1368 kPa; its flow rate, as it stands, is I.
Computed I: 88.1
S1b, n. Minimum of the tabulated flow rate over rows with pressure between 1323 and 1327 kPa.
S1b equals 75.6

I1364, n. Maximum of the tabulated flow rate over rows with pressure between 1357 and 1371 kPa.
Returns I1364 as 97.3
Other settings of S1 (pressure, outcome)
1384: 96.5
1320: 80.2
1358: 95.5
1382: 91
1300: 101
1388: 92.8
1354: 92.1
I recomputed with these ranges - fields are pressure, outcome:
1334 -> 86.7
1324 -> 75.6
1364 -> 93.6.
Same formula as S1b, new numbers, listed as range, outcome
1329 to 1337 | 81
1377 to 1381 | 93.5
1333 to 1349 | 86.7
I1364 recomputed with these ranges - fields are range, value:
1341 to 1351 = 91.1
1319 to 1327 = 80.2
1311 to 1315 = 84.5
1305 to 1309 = 96.3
